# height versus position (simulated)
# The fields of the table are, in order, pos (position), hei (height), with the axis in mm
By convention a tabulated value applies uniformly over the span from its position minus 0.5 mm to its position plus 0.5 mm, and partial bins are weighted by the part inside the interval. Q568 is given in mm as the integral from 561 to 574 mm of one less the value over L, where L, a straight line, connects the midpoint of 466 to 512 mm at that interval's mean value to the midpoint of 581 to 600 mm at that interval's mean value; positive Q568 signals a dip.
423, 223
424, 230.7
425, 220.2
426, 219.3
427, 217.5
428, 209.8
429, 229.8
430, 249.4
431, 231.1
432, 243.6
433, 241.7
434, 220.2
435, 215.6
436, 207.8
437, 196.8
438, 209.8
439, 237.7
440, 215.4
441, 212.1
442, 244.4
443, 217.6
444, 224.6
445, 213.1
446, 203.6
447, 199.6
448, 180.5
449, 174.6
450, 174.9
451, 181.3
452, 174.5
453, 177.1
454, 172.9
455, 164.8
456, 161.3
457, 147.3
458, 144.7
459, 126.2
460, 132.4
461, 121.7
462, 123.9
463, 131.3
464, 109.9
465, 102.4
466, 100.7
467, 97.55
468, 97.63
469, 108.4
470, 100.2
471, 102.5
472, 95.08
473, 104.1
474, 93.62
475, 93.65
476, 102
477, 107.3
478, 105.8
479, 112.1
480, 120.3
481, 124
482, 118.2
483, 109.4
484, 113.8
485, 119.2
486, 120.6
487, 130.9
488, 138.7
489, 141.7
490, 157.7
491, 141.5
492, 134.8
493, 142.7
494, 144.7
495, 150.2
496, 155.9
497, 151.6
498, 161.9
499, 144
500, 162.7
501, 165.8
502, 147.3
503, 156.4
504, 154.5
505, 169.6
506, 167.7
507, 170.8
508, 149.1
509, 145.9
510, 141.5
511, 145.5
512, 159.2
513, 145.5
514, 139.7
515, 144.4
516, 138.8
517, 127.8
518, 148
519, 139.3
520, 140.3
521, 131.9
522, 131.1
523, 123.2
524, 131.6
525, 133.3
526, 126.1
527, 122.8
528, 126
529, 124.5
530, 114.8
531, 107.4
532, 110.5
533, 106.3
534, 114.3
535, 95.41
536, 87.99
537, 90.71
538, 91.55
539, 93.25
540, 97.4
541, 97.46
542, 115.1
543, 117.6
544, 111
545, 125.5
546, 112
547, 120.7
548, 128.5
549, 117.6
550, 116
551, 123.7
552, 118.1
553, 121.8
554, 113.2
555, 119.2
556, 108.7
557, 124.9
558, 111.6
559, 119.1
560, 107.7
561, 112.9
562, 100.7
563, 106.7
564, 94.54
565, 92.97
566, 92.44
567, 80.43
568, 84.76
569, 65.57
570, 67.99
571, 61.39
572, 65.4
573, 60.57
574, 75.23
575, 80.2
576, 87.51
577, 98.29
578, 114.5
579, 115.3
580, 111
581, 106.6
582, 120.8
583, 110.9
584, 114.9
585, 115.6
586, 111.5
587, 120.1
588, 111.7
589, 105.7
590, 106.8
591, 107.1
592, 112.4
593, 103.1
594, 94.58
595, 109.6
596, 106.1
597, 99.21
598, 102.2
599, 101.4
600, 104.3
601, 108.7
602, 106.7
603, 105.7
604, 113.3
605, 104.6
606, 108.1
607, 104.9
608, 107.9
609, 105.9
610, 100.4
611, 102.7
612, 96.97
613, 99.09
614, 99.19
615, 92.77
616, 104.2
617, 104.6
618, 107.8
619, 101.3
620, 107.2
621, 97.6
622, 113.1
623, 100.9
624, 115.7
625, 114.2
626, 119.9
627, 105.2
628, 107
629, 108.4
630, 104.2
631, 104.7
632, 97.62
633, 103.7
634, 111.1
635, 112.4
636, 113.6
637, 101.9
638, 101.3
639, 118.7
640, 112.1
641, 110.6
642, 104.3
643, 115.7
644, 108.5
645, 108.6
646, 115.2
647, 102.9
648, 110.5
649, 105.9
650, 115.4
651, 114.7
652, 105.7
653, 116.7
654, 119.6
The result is 3.6 mm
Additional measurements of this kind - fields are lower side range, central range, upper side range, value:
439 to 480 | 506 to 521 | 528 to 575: -3.0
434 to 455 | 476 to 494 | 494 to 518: 4.5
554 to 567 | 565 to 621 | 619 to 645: 3.9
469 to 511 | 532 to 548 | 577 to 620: 2.0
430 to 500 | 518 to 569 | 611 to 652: 7.5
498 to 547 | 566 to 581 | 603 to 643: 4.2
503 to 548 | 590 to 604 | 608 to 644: 0.9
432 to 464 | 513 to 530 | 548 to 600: 0.5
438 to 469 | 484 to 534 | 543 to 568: -1.5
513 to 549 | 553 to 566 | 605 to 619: 0.5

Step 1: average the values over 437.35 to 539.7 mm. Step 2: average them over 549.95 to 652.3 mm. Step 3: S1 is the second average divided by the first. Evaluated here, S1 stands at 0.74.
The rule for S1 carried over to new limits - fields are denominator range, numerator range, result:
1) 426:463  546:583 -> 0.52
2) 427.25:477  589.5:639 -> 0.63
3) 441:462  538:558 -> 0.65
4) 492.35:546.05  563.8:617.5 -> 0.75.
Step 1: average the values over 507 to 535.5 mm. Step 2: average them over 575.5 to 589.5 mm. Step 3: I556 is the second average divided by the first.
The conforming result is 0.8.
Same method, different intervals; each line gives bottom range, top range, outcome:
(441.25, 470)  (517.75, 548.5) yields 0.74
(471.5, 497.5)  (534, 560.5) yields 0.89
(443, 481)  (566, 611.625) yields 0.72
